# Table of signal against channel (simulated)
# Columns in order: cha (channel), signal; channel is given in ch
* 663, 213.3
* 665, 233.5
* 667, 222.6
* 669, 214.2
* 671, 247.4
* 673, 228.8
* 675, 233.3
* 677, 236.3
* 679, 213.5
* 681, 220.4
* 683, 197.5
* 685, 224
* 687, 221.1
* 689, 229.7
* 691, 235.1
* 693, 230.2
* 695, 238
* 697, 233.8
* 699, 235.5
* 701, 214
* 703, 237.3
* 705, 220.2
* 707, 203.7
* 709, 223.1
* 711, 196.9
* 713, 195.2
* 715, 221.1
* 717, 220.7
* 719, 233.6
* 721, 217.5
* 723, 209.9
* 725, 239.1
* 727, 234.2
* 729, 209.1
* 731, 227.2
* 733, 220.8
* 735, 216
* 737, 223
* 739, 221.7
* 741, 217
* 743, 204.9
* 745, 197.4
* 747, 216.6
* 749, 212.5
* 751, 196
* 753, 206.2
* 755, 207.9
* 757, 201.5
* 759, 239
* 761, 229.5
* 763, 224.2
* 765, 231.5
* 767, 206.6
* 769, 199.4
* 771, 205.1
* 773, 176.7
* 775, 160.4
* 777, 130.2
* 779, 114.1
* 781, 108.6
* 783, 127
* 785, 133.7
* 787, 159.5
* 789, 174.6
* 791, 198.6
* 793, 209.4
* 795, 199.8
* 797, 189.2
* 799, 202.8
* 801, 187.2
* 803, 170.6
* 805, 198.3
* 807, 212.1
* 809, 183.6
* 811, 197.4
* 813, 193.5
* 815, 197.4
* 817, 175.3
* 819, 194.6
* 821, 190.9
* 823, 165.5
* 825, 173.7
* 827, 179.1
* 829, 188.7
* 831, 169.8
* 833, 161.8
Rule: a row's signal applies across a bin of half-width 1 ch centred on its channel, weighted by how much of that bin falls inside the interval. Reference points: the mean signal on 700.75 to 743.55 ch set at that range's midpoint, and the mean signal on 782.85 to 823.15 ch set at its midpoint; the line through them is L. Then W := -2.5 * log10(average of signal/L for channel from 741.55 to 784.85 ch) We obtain 0.072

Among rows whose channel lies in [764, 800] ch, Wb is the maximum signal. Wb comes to 231.5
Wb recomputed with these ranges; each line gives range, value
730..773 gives 239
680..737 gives 239.1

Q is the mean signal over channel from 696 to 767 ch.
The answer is 218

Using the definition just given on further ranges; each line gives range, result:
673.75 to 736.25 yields 222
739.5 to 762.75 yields 212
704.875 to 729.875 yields 217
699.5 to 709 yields 220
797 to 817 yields 193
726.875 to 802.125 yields 195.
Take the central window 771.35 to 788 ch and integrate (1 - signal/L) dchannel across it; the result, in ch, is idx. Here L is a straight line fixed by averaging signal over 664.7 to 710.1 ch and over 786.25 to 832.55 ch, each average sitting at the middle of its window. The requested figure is 4.7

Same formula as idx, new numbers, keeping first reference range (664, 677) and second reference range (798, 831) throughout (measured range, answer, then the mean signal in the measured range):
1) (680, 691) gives 0.3 ch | 220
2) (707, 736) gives -0.4 ch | 218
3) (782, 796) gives 1.7 ch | 172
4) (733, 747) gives -0.3 ch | 214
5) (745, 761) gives -0.4 ch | 212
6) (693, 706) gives -0.5 ch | 230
